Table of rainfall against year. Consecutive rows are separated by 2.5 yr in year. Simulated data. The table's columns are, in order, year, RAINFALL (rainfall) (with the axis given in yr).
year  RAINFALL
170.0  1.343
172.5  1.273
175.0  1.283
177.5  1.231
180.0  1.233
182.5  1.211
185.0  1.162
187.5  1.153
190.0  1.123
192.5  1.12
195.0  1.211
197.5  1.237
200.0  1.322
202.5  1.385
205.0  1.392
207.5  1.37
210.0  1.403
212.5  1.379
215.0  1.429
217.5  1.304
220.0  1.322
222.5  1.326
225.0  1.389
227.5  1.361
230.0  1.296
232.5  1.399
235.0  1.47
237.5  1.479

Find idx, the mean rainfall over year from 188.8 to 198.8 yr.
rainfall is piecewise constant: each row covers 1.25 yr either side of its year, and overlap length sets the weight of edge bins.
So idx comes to 1.17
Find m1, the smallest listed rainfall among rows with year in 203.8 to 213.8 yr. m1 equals 1.37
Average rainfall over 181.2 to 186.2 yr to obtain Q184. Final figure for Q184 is 1.19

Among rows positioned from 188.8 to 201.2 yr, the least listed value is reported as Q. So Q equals 1.12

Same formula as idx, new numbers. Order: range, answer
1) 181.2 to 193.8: 1.15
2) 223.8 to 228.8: 1.37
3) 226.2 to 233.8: 1.35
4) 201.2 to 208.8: 1.38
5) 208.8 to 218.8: 1.38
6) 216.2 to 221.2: 1.31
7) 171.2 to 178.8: 1.26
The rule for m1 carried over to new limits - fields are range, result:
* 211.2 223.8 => 1.304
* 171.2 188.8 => 1.153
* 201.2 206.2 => 1.385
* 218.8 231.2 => 1.296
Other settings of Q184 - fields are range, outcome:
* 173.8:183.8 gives 1.24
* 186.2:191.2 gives 1.14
